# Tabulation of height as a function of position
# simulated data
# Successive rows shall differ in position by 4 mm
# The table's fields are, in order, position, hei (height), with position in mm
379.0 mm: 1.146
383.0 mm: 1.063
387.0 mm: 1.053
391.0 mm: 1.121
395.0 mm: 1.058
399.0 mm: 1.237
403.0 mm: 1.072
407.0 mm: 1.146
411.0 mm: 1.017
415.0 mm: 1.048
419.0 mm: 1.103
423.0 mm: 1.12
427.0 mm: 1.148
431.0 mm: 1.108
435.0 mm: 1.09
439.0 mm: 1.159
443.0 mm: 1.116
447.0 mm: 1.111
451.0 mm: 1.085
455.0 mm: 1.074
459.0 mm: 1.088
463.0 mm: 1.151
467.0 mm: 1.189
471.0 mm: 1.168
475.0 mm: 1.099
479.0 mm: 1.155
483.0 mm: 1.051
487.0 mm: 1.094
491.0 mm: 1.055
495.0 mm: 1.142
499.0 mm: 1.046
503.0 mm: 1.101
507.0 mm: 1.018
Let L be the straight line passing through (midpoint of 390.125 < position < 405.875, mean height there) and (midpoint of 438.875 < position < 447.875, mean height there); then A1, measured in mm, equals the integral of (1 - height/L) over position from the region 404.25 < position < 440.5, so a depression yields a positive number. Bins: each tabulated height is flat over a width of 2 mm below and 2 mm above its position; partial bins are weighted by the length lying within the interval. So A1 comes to 0.7 mm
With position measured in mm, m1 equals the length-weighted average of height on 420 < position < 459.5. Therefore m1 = 1.11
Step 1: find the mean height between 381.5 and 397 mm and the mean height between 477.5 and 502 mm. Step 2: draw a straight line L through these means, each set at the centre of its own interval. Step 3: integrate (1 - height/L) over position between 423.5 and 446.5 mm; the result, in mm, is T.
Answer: -0.9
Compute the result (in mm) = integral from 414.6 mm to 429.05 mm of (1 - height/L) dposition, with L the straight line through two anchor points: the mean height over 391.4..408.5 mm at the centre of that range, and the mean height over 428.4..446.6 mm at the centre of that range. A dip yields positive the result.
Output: 0.14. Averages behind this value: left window 1.13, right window 1.12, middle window 1.11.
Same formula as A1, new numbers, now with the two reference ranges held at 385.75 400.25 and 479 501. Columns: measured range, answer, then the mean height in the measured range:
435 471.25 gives -0.89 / 1.12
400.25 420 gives 0.48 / 1.08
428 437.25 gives -0.03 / 1.11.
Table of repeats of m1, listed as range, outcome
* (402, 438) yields 1.1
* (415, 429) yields 1.11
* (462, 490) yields 1.13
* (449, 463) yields 1.09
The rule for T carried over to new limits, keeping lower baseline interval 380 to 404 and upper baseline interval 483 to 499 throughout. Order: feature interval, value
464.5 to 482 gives -0.9 mm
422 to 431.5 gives -0.3 mm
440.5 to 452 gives -0.2 mm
